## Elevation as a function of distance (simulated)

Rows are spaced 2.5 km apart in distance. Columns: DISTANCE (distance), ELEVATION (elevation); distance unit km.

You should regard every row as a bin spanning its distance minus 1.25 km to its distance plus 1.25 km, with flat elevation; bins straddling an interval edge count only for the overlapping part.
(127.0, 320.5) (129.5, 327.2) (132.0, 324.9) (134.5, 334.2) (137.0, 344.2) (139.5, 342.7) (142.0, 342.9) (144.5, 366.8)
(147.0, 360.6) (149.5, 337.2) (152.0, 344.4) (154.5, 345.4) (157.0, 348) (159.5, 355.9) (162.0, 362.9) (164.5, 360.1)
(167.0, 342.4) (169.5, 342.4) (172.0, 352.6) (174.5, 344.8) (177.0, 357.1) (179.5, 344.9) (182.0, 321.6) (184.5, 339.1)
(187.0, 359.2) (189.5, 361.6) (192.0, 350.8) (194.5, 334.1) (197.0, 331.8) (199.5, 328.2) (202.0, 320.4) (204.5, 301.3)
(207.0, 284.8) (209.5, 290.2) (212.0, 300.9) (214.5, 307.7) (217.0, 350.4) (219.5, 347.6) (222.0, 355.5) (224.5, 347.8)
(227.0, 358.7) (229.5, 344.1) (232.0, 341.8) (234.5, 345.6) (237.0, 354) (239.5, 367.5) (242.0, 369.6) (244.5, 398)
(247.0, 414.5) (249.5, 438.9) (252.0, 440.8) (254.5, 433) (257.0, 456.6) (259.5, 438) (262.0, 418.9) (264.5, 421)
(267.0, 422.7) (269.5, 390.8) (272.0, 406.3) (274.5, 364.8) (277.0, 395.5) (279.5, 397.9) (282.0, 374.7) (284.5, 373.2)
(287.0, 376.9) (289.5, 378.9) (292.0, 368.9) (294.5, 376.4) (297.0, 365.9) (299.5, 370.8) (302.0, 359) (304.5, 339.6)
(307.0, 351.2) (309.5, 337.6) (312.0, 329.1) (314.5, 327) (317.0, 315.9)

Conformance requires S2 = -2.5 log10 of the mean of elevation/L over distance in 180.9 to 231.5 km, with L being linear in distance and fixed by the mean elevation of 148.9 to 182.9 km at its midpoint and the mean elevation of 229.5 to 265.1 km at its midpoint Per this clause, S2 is 0.13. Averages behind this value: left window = 348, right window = 400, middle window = 332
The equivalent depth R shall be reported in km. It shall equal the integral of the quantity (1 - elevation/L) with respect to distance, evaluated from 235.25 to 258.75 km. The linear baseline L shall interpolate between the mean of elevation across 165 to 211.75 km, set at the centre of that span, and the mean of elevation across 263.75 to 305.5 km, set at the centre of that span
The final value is -2.9 km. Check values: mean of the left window 333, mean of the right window 381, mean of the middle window 407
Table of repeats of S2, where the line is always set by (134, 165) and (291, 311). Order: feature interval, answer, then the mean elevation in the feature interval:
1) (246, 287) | -0.154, 411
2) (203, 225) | 0.109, 320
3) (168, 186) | 0.025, 343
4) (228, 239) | 0.020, 348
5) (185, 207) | 0.061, 333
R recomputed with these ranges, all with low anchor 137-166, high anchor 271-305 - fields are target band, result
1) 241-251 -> -1.1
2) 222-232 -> 0.4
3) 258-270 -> -1.6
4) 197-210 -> 1.9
